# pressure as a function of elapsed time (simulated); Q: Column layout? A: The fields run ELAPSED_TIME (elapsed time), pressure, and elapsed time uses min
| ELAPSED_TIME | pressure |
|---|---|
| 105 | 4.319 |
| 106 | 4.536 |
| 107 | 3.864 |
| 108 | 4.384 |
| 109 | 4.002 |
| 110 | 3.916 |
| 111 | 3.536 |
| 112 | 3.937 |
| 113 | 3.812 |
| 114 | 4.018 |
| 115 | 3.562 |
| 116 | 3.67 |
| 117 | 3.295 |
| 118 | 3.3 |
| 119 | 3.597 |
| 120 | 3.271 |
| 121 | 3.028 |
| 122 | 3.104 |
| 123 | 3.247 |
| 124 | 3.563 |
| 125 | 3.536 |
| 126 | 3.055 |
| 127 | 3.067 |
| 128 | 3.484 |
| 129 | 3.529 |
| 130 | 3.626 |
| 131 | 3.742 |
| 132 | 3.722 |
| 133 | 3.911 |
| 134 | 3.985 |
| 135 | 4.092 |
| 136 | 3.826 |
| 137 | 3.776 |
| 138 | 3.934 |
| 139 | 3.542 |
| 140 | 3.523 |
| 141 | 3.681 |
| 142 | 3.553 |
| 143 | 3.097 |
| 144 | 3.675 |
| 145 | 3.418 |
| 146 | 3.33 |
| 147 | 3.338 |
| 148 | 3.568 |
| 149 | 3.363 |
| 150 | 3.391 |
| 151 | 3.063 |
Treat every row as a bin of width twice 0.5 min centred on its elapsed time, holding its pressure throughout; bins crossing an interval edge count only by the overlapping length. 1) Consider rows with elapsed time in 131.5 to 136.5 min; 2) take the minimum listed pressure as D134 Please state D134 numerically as 3.722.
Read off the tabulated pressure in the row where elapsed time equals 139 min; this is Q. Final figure 3.542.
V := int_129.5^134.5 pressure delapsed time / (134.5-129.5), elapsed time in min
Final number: 3.8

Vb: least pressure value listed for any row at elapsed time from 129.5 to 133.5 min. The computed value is 3.626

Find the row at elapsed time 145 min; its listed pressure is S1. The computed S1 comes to 3.418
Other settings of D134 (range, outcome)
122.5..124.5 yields 3.247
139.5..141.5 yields 3.523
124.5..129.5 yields 3.055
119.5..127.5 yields 3.028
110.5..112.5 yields 3.536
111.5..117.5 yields 3.295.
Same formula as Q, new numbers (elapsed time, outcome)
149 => 3.363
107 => 3.864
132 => 3.722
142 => 3.553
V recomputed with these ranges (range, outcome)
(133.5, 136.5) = 3.97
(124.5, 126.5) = 3.3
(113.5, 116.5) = 3.75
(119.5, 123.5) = 3.16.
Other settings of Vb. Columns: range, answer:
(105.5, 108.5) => 3.864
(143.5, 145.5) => 3.418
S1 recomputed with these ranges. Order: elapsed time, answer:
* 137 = 3.776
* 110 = 3.916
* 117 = 3.295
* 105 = 4.319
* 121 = 3.028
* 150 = 3.391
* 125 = 3.536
